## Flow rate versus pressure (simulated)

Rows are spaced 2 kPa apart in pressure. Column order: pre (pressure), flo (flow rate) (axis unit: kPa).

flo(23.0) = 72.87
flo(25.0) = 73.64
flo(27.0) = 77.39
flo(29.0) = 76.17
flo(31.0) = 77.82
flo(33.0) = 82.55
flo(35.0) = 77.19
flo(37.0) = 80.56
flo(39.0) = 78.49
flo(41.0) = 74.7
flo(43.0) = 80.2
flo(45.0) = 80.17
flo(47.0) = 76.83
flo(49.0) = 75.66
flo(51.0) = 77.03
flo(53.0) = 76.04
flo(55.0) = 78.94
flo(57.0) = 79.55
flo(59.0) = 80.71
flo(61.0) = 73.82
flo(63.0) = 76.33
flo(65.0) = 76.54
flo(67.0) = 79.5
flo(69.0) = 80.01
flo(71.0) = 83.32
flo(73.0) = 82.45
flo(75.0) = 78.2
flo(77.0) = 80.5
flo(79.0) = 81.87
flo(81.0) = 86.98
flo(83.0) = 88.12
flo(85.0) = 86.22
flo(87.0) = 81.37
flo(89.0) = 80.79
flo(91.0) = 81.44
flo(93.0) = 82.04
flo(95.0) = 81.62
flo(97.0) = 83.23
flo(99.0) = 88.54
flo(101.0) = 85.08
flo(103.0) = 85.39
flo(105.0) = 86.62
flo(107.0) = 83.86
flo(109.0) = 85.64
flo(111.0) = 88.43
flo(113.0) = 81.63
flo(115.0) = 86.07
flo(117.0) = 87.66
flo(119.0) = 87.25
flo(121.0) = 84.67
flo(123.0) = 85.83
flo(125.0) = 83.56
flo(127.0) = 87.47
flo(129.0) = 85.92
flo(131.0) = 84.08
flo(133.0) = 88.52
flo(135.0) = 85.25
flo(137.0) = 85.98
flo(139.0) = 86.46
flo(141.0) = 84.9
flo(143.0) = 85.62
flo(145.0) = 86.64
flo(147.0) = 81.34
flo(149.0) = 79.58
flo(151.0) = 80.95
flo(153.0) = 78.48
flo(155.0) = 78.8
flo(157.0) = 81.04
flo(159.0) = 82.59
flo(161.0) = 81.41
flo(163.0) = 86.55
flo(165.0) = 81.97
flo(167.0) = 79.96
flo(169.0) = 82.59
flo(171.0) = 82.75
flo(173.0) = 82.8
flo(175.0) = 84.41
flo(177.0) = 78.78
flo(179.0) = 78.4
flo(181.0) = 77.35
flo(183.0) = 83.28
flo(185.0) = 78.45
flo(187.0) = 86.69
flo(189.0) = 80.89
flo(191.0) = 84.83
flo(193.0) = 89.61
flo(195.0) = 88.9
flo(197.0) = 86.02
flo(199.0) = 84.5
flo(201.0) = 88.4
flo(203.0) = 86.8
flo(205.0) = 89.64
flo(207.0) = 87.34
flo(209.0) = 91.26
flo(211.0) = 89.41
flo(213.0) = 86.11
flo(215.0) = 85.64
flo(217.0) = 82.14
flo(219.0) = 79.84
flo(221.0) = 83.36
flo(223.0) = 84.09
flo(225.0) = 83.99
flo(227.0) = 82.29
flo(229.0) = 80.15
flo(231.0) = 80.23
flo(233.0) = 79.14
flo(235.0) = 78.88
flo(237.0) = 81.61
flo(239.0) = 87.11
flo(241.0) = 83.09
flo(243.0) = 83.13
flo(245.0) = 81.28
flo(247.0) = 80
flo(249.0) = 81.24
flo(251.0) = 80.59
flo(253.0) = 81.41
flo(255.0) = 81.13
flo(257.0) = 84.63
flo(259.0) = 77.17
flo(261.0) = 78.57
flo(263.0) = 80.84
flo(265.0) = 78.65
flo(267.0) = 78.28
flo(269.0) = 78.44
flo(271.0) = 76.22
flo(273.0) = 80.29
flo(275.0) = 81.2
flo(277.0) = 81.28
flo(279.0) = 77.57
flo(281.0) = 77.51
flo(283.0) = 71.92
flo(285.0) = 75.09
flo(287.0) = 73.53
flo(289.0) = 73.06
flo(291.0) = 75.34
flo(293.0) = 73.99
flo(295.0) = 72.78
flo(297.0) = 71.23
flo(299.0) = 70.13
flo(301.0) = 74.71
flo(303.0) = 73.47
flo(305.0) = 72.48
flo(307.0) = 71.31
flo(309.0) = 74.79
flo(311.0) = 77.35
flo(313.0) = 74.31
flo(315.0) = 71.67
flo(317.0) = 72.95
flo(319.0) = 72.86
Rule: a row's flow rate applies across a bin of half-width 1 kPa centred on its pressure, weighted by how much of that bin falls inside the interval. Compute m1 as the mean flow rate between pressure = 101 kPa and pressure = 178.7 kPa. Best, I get 83.9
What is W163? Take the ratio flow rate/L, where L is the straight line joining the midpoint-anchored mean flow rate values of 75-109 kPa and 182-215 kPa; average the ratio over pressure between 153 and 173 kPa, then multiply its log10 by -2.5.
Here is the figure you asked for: 0.048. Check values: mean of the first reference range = 83.9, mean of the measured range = 81.8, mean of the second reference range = 86.4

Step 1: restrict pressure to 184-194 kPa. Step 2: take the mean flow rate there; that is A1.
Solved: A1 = 84.1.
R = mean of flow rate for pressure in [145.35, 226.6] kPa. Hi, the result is 83.5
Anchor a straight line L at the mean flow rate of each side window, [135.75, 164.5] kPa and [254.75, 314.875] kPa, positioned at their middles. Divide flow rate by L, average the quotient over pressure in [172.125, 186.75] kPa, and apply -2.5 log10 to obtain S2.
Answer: 0.01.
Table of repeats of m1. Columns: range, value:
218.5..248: 81.9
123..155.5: 84.1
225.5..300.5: 78.6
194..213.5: 87.9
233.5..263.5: 81.4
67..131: 84.2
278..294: 74.8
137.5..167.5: 82.5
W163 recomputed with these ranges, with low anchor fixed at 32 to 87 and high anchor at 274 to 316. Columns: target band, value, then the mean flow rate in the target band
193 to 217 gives -0.15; 87.5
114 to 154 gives -0.09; 84.8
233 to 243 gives -0.09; 82.4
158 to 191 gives -0.06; 81.9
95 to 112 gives -0.09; 85.6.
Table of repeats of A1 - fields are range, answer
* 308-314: 75.5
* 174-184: 80.4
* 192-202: 87.5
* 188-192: 82.9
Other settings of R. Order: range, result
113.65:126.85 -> 85.8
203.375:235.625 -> 84.1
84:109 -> 83.9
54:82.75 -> 80.1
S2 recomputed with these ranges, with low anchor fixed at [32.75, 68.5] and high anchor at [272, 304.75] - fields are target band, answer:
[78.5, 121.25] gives -0.10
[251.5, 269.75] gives -0.06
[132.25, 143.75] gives -0.12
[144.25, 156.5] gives -0.06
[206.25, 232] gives -0.11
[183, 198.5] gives -0.12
